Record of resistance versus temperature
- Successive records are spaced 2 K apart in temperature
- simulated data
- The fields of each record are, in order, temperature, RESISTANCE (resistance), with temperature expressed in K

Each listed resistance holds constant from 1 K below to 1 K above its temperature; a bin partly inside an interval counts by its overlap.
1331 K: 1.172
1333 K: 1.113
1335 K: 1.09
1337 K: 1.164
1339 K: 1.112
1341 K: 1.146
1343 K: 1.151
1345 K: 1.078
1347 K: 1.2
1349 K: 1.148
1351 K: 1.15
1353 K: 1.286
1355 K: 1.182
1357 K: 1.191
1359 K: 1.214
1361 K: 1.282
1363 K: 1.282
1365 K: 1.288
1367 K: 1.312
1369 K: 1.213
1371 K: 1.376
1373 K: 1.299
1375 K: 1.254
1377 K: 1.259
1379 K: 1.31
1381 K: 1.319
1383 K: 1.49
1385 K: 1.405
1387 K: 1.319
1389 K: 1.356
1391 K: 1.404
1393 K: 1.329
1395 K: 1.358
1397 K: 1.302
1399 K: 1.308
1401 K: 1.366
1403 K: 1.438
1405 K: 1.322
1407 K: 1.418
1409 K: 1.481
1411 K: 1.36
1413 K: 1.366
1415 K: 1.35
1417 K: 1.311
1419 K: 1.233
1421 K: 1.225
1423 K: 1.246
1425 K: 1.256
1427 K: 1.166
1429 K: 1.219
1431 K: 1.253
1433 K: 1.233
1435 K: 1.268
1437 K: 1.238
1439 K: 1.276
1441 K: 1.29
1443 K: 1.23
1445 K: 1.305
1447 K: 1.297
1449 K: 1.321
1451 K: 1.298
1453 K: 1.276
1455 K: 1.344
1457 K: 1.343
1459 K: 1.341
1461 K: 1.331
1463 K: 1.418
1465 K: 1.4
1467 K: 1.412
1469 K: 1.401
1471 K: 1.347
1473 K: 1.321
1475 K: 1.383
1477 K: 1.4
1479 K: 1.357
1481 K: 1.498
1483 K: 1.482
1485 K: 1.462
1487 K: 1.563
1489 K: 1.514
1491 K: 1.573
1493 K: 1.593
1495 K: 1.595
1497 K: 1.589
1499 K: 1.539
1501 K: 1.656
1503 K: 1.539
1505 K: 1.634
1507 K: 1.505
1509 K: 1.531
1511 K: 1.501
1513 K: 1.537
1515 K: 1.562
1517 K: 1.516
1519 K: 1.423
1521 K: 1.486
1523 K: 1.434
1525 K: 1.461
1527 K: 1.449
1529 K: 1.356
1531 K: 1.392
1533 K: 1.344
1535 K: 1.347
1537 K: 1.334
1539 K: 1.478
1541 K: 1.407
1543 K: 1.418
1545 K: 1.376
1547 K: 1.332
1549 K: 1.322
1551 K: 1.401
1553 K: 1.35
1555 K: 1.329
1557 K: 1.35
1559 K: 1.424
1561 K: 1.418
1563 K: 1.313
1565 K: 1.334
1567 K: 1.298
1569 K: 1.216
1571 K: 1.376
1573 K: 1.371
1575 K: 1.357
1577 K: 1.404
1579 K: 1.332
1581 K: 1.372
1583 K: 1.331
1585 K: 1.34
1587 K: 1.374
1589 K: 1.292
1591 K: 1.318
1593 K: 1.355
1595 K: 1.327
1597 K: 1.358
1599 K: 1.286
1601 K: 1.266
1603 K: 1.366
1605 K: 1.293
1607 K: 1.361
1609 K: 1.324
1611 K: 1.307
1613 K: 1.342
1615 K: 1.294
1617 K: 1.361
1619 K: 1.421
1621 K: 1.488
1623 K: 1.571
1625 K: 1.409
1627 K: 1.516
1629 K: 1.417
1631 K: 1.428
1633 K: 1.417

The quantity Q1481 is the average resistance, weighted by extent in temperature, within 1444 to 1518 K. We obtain 1.45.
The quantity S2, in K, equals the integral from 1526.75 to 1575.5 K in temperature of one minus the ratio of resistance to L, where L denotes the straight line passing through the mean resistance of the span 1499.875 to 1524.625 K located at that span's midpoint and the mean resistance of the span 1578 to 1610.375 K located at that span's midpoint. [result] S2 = 2.4 K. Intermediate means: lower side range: 1.53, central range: 1.36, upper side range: 1.33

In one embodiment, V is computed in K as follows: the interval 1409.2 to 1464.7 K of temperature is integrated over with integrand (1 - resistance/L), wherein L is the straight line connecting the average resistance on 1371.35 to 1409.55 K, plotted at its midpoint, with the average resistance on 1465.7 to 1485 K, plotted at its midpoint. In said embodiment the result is 3.5 K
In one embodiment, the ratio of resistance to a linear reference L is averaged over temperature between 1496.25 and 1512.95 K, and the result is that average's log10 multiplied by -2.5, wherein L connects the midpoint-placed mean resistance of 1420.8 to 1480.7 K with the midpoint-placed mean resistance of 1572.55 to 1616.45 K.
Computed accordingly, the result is -0.18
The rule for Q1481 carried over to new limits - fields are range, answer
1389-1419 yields 1.36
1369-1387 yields 1.33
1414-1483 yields 1.31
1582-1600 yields 1.33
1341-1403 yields 1.28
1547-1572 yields 1.34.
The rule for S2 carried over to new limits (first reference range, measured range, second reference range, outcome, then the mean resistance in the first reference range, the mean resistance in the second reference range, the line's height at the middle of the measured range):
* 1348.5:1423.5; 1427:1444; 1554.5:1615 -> 0.9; 1.31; 1.34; 1.32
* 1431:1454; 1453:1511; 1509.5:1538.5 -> -4.6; 1.27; 1.44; 1.36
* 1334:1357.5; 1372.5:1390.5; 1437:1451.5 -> -2.0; 1.16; 1.28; 1.2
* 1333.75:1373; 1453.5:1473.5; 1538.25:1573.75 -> -1.2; 1.21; 1.36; 1.29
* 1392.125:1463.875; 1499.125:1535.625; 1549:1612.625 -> -4.3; 1.31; 1.34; 1.33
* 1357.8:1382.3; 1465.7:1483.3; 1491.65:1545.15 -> 0.4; 1.29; 1.48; 1.43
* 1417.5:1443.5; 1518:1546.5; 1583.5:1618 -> -2.5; 1.24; 1.33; 1.29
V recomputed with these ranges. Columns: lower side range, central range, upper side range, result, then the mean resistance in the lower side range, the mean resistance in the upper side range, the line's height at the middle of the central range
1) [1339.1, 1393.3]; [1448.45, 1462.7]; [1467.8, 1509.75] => 1.1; 1.26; 1.5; 1.44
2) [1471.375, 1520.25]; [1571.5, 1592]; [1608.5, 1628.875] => 1.2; 1.51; 1.41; 1.44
